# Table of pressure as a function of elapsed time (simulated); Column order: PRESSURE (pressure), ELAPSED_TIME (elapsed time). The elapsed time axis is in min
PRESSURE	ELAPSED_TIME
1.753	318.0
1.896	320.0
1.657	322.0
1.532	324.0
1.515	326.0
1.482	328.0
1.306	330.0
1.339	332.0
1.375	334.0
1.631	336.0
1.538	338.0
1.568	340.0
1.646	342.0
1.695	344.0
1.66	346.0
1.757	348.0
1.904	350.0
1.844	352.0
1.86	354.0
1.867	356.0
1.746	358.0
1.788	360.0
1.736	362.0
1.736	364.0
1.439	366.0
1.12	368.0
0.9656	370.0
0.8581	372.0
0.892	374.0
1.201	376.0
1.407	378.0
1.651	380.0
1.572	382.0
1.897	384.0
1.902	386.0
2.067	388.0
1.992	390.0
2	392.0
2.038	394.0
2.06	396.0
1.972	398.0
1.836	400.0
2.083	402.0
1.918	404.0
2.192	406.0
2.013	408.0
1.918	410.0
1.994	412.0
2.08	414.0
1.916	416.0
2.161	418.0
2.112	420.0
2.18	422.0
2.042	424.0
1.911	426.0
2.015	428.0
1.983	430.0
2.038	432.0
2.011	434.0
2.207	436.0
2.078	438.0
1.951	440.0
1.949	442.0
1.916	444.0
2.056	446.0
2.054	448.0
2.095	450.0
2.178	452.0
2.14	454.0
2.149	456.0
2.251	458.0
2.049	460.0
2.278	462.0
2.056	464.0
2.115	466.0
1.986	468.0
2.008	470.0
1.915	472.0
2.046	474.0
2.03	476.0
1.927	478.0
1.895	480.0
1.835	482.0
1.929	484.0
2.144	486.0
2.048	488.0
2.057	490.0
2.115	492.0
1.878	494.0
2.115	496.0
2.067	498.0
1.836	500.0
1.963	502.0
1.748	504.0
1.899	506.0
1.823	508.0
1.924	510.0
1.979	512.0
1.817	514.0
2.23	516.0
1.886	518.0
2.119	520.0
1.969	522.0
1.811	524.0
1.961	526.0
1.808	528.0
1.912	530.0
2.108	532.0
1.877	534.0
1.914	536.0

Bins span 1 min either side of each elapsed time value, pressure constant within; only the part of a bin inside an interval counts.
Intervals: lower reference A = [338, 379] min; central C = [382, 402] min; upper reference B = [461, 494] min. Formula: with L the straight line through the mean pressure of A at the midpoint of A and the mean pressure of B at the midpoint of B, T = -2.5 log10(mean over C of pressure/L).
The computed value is -0.173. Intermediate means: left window 1.53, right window 2.02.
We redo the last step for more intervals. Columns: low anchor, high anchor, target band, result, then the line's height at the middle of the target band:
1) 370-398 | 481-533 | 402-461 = -0.165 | 1.77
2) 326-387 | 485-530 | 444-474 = -0.144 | 1.83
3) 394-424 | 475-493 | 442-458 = -0.039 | 2.01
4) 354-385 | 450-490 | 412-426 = -0.174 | 1.76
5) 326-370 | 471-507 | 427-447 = -0.105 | 1.83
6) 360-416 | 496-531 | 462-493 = -0.080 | 1.87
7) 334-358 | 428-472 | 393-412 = -0.054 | 1.91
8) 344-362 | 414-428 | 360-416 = 0.122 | 1.93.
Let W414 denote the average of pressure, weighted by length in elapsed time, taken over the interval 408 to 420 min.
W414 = 2.02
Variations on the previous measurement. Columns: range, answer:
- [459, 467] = 2.12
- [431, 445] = 2.02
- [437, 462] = 2.08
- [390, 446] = 2.02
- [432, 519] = 2.01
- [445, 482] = 2.06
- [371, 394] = 1.61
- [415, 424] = 2.09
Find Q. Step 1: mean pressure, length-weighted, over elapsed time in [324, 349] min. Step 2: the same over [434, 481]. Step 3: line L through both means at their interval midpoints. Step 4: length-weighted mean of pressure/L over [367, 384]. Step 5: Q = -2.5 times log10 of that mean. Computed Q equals 0.34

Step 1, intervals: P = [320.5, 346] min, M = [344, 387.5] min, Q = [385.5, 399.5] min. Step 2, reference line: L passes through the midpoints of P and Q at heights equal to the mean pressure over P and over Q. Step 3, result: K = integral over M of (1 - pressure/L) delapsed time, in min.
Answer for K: 5.1 min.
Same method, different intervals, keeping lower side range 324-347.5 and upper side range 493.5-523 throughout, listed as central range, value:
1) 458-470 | -1.69 min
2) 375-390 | -0.43 min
